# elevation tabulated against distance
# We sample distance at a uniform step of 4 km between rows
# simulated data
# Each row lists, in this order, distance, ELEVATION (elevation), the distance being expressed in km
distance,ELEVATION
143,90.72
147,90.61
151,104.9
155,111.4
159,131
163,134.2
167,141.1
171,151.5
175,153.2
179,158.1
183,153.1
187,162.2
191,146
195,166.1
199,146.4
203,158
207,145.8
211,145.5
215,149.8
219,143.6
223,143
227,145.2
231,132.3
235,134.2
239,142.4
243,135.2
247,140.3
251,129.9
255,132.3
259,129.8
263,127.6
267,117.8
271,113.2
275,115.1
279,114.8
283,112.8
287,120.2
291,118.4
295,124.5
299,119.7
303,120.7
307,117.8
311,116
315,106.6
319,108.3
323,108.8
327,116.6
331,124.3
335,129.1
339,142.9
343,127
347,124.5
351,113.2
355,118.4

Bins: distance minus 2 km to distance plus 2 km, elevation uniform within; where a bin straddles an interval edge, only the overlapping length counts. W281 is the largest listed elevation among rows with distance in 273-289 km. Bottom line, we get 120.2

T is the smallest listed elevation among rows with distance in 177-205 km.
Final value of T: 146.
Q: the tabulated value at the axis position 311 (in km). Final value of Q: 116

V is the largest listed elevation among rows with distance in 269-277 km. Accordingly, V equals 115.1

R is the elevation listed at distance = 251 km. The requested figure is 129.9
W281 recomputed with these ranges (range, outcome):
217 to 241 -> 145.2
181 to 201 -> 166.1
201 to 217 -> 158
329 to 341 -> 142.9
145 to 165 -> 134.2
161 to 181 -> 158.1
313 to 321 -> 108.3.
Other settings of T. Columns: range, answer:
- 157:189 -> 131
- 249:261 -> 129.8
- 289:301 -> 118.4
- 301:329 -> 106.6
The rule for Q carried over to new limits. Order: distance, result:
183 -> 153.1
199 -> 146.4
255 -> 132.3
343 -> 127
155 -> 111.4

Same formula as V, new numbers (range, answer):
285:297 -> 124.5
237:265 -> 142.4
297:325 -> 120.7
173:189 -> 162.2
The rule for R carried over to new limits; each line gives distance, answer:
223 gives 143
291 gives 118.4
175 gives 153.2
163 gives 134.2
